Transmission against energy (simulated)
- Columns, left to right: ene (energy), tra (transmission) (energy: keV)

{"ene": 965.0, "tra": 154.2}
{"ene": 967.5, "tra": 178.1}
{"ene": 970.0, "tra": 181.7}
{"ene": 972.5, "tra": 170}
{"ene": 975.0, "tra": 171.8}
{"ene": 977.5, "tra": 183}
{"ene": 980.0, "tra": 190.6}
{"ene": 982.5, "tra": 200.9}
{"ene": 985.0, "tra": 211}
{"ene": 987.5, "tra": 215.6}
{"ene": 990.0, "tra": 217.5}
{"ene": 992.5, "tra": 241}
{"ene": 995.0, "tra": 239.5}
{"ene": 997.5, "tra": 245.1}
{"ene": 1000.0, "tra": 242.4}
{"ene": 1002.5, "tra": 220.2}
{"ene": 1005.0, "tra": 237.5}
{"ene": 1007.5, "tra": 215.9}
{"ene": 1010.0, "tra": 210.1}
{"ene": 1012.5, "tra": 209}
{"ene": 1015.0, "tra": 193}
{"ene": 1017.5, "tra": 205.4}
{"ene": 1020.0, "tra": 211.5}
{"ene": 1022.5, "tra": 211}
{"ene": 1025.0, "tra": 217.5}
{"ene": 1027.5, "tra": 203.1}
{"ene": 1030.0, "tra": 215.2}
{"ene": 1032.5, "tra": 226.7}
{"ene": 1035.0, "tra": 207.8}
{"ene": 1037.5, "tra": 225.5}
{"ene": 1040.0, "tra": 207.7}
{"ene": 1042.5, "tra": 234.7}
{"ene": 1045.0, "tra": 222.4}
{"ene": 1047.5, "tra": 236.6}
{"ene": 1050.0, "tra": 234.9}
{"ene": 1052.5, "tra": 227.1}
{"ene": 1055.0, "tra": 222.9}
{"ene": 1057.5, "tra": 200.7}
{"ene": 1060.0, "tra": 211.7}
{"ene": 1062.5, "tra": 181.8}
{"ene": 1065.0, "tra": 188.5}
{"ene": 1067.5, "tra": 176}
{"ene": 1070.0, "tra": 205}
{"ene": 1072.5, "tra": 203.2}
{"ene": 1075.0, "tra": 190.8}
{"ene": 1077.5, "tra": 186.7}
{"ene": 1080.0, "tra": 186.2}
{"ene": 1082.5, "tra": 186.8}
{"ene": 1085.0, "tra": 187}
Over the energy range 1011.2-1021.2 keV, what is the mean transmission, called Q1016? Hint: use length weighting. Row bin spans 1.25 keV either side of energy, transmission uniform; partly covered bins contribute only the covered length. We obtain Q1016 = 205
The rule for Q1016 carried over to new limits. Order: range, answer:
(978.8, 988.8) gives 205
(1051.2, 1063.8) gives 209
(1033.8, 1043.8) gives 219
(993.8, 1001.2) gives 242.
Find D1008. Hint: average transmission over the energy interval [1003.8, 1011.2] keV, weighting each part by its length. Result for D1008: 221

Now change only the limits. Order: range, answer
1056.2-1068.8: 192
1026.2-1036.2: 213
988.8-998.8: 236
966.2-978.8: 177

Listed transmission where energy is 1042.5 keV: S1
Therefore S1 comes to 234.7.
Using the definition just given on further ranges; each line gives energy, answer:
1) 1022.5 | 211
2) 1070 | 205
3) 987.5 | 215.6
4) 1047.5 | 236.6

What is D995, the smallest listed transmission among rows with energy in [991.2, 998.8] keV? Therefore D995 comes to 239.5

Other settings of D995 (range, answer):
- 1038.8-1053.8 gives 207.7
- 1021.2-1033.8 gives 203.1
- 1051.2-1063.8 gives 181.8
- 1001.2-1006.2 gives 220.2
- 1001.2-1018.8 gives 193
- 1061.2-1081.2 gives 176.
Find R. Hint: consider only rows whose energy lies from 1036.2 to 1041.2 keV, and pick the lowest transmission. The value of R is 207.7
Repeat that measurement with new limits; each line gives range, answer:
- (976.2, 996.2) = 183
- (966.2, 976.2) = 170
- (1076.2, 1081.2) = 186.2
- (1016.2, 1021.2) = 205.4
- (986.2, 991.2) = 215.6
